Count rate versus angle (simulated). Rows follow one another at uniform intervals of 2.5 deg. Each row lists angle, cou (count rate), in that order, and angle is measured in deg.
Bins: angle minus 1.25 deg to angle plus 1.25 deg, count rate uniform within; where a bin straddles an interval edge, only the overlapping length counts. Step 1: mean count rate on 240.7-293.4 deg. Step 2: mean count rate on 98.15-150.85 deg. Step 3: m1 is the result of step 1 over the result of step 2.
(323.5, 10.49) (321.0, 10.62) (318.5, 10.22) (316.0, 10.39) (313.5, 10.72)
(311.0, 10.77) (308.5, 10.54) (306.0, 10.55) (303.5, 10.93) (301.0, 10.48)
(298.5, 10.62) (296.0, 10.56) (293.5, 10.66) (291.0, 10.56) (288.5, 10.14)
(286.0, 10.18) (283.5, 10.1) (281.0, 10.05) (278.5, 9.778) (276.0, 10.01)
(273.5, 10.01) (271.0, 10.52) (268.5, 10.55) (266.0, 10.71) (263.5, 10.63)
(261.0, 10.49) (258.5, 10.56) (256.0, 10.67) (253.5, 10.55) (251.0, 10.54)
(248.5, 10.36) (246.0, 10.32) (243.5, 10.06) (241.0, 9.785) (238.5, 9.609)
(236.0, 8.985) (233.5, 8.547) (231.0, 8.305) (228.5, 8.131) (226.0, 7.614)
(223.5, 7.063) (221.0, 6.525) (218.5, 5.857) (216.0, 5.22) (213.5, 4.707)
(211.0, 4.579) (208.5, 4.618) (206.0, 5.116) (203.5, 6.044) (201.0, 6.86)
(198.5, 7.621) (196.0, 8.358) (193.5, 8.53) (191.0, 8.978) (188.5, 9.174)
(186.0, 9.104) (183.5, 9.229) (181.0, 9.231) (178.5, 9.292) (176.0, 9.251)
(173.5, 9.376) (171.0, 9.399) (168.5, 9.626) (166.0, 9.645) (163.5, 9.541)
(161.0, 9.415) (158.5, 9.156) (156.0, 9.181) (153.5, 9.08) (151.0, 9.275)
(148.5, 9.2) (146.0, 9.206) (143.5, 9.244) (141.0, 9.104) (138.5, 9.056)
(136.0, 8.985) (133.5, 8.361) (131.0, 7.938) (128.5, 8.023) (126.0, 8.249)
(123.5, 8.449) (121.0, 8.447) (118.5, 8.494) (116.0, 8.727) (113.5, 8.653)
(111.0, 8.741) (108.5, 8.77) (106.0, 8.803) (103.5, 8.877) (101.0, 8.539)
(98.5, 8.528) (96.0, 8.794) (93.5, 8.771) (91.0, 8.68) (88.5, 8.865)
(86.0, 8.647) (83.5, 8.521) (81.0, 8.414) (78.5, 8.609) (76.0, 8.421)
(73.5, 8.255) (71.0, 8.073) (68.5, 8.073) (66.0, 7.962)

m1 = 1.2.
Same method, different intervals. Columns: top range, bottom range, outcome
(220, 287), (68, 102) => 1.13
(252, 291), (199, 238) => 1.56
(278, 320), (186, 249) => 1.37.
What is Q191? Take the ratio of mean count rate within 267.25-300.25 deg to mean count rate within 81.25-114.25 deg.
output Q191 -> 1.18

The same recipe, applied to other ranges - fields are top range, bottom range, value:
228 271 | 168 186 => 1.07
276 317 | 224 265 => 1.08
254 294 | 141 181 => 1.11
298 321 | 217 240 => 1.35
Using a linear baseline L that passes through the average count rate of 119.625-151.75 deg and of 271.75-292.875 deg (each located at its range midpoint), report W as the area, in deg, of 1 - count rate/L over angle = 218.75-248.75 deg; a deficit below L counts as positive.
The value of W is 3.3 deg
